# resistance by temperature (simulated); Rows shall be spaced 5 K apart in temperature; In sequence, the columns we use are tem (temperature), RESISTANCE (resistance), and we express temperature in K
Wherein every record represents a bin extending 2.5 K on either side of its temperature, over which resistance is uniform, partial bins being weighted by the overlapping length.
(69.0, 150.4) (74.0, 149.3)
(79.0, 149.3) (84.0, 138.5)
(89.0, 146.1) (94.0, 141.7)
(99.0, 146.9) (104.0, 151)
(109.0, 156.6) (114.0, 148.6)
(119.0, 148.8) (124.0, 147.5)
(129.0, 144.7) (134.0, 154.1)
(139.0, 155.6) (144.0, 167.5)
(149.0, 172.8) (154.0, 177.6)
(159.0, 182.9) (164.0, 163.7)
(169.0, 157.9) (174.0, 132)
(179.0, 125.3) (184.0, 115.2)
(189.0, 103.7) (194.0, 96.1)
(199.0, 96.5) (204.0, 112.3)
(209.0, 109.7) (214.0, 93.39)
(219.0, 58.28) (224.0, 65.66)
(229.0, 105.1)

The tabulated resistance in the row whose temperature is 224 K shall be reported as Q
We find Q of 65.66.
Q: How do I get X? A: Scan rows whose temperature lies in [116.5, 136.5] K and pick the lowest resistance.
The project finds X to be 144.7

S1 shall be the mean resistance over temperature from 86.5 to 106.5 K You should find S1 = 146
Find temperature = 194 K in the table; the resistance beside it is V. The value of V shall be 96.1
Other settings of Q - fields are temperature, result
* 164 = 163.7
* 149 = 172.8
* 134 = 154.1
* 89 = 146.1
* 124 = 147.5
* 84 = 138.5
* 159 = 182.9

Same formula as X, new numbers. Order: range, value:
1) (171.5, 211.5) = 96.1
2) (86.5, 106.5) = 141.7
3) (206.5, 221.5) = 58.28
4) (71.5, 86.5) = 138.5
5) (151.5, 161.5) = 177.6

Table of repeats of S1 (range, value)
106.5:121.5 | 151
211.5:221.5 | 75.8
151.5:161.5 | 180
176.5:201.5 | 107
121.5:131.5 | 146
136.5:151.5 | 165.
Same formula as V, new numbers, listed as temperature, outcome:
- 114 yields 148.6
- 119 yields 148.8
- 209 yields 109.7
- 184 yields 115.2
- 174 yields 132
